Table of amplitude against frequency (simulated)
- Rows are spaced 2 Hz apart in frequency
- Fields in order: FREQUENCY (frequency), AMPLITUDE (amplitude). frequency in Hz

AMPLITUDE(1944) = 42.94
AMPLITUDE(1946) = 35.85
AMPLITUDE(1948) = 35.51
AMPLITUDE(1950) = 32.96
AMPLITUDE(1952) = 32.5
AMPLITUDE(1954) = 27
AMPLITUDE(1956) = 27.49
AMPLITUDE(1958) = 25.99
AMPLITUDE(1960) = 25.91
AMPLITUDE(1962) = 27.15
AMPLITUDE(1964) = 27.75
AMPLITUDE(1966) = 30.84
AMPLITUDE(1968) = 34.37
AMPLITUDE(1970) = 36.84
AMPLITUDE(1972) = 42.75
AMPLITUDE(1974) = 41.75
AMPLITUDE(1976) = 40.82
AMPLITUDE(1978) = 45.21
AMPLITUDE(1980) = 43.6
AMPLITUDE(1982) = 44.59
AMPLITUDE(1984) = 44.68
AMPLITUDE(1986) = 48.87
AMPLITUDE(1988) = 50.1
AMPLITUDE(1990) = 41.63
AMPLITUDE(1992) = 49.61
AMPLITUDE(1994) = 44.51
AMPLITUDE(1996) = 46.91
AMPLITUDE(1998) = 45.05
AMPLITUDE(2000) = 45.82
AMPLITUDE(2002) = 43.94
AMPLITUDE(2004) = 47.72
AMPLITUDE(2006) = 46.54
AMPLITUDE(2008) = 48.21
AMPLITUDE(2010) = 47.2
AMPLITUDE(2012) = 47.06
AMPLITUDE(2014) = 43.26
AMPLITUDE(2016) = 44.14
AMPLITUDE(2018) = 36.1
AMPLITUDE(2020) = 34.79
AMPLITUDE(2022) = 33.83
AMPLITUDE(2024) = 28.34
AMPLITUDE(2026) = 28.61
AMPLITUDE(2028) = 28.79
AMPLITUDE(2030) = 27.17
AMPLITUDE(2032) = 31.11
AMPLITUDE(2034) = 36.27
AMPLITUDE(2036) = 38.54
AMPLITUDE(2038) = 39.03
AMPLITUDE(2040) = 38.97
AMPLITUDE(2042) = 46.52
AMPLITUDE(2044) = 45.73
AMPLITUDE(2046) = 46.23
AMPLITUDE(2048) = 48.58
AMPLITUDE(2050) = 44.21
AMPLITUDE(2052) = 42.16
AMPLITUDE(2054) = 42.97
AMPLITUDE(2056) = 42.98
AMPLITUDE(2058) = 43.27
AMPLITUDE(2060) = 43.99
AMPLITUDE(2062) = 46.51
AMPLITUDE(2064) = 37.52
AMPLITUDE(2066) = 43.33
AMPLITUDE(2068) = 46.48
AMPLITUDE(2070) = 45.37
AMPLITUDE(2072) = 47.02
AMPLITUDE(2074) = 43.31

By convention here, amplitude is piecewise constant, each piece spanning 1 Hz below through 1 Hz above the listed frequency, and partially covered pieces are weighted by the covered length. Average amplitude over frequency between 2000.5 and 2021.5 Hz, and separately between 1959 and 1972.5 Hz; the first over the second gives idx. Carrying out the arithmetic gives 1.37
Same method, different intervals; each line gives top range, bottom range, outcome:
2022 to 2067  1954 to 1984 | 1.11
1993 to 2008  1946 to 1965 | 1.56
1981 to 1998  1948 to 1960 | 1.57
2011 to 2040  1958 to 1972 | 1.15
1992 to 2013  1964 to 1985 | 1.16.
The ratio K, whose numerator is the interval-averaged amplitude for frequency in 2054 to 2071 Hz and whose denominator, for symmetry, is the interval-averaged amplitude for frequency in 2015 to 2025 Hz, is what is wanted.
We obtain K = 1.2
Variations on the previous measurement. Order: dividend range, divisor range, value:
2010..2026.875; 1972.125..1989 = 0.84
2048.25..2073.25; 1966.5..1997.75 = 1.01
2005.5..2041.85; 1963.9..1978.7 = 0.99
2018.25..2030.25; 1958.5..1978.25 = 0.89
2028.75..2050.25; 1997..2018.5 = 0.88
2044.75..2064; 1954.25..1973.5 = 1.42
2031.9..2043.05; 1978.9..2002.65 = 0.85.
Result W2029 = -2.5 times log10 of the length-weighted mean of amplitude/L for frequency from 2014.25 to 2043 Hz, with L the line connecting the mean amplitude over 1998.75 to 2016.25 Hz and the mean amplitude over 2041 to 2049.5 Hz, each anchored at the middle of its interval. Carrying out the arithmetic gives 0.29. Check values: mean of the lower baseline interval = 46.1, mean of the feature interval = 35.4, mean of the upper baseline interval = 46.6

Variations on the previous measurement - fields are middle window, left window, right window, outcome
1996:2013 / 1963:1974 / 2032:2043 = -0.24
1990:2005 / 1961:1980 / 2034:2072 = -0.18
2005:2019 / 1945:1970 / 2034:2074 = -0.18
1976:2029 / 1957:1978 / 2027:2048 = -0.18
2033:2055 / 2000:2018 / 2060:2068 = 0.03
